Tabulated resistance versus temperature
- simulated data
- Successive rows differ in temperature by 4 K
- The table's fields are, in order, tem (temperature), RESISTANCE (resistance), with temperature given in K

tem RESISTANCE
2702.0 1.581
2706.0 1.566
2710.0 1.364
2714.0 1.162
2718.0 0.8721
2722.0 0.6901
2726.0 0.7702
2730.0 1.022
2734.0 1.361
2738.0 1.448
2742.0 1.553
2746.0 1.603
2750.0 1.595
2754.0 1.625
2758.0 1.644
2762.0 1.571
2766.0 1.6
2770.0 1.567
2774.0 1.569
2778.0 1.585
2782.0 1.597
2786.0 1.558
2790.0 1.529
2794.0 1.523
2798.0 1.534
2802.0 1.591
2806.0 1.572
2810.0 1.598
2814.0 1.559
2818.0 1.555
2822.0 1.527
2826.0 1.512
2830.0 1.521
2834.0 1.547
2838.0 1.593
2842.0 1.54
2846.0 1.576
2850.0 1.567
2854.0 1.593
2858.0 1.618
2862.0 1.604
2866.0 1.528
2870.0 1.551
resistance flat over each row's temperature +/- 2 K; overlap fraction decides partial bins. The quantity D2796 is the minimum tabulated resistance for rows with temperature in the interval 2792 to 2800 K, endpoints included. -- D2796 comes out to 1.523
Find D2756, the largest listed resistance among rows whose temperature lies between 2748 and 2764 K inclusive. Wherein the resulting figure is 1.644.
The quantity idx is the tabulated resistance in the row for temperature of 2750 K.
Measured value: 1.595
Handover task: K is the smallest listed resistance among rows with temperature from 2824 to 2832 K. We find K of 1.512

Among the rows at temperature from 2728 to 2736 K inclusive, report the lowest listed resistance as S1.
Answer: 1.022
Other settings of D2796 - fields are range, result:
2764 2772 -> 1.567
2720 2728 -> 0.6901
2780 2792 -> 1.529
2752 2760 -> 1.625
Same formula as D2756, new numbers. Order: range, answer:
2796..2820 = 1.598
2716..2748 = 1.603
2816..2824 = 1.555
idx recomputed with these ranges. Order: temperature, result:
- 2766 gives 1.6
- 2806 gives 1.572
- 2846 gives 1.576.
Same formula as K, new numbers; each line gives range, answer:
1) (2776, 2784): 1.585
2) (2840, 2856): 1.54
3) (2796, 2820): 1.534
